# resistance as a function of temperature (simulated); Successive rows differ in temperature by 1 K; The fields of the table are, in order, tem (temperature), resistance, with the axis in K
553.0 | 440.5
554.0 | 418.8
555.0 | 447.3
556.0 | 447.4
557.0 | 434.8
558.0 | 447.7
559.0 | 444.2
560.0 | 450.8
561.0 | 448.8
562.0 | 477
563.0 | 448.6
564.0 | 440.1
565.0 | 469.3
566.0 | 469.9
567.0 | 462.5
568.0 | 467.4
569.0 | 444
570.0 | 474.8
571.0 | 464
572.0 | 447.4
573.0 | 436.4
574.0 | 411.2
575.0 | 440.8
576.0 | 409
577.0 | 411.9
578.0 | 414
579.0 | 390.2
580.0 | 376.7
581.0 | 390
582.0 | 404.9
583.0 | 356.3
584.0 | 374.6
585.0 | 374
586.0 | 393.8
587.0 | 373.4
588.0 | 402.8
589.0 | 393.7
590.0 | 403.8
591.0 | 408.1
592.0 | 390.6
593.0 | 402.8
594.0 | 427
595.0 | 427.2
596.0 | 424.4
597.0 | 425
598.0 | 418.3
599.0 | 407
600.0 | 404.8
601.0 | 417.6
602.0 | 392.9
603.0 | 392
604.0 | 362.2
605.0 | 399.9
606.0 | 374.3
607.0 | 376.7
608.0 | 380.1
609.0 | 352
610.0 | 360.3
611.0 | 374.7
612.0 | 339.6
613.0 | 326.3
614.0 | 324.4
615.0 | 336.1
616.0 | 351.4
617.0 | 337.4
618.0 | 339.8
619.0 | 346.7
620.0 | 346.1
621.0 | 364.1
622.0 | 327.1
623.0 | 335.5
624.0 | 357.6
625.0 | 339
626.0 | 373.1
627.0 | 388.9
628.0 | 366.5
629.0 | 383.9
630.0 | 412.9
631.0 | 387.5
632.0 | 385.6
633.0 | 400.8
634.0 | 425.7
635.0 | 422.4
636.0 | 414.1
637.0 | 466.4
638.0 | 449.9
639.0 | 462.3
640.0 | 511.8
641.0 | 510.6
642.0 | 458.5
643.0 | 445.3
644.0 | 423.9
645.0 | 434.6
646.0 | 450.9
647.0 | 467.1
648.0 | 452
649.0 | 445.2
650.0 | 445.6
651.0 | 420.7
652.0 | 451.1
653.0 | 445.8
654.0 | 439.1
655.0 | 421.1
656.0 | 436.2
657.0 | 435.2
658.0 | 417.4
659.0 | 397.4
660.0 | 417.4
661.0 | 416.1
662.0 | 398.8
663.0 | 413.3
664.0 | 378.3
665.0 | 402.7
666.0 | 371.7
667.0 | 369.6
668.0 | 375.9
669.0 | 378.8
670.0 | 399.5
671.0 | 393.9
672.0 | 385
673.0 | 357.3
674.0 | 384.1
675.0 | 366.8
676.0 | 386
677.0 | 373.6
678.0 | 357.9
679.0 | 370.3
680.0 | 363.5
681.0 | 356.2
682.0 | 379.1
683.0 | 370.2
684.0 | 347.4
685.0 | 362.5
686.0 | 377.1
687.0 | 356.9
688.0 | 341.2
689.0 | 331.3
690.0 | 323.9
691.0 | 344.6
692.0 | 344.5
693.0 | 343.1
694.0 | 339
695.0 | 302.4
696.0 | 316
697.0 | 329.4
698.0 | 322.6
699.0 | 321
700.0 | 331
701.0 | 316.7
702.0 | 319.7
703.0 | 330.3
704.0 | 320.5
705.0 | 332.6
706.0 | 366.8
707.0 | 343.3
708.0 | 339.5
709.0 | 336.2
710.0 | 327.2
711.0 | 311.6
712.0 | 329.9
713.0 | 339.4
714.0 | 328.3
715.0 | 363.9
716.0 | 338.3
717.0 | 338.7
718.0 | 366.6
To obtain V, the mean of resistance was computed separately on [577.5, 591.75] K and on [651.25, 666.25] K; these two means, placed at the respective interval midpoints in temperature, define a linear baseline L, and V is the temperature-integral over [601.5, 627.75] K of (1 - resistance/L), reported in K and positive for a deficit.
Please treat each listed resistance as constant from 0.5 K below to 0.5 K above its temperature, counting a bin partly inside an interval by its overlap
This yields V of 2.8 K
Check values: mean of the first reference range 390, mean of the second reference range 417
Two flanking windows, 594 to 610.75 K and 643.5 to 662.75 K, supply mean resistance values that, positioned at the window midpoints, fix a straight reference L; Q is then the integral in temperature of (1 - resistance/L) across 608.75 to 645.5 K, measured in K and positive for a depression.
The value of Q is 2.2 K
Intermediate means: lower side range 395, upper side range 432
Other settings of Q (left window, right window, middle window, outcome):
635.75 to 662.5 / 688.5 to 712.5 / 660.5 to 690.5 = 0.9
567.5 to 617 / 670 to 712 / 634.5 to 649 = -3.2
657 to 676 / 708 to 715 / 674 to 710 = 1.3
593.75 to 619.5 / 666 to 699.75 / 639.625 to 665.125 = -5.0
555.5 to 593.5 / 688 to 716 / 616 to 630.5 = 1.1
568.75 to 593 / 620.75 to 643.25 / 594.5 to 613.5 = 1.0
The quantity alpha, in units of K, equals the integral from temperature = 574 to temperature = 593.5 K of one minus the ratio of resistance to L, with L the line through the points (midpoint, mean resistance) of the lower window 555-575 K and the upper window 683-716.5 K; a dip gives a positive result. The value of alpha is 1.8 K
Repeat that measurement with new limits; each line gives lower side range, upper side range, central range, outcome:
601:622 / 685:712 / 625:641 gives -2.91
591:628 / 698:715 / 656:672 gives -2.21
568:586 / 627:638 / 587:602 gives 0.11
